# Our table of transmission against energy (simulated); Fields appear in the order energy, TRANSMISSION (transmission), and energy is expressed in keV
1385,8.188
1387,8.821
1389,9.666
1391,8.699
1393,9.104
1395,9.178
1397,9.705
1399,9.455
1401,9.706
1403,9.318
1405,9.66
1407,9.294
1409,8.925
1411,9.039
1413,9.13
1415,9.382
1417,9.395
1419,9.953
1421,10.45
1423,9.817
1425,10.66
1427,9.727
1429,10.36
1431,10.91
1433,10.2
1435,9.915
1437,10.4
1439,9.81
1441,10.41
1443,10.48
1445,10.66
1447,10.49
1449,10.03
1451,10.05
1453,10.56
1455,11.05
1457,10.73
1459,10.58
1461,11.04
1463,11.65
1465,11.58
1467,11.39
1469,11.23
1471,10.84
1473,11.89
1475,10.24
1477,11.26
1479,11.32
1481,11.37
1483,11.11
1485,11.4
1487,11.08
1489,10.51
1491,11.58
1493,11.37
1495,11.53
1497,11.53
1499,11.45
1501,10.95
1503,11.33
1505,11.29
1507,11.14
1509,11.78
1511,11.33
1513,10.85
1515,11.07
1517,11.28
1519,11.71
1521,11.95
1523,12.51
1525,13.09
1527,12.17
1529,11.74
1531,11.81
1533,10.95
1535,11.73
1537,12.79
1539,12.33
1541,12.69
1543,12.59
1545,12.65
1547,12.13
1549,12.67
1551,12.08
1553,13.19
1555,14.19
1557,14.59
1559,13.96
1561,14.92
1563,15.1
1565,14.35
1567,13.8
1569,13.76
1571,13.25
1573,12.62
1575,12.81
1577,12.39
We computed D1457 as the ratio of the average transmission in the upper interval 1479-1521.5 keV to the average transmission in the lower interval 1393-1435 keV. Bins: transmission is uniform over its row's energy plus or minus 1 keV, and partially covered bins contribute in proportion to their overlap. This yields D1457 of 1.17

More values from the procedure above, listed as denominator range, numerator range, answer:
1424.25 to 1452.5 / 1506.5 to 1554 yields 1.17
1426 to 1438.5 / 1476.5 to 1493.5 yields 1.10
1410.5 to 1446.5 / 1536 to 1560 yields 1.29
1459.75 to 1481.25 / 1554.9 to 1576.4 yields 1.24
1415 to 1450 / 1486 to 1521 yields 1.11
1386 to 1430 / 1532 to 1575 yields 1.38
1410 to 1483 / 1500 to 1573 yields 1.19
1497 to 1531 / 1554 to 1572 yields 1.22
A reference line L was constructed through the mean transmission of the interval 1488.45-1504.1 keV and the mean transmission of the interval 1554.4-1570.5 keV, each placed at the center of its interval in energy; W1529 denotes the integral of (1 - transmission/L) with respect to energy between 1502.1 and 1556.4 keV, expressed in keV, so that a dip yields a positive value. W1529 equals 3.1 keV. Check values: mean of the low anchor 11.3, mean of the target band 12.1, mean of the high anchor 14.3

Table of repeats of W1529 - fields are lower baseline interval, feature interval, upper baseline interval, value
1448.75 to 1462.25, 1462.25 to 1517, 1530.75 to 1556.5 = 0.41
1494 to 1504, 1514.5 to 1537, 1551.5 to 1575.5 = 0.94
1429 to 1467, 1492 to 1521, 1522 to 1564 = 1.53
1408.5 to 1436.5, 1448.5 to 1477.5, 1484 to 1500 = -0.65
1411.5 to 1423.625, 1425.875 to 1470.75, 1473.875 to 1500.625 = -1.14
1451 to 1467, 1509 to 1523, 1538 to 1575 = 1.02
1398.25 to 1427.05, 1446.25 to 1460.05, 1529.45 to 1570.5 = 0.16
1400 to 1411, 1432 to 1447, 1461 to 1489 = -0.02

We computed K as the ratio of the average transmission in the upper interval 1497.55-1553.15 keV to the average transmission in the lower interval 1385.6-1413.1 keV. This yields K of 1.28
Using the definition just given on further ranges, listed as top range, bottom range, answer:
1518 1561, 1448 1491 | 1.14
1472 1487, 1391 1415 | 1.21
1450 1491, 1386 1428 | 1.17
